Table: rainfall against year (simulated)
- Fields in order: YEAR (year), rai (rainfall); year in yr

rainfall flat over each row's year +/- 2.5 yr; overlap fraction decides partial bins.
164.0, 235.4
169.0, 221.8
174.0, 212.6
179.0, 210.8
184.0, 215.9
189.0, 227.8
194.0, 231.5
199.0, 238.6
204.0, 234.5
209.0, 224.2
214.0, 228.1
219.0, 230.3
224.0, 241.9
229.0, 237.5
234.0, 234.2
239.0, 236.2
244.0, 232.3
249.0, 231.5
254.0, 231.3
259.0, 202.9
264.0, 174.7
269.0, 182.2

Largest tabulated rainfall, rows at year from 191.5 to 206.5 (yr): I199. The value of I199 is 238.6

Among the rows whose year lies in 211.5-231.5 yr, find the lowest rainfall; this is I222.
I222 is 228.1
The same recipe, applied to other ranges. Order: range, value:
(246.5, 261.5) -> 202.9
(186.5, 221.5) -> 224.2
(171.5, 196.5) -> 210.8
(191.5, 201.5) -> 231.5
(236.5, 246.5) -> 232.3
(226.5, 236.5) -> 234.2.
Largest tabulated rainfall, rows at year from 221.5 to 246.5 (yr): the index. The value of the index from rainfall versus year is 241.9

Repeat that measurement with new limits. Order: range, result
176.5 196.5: 231.5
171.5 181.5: 212.6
